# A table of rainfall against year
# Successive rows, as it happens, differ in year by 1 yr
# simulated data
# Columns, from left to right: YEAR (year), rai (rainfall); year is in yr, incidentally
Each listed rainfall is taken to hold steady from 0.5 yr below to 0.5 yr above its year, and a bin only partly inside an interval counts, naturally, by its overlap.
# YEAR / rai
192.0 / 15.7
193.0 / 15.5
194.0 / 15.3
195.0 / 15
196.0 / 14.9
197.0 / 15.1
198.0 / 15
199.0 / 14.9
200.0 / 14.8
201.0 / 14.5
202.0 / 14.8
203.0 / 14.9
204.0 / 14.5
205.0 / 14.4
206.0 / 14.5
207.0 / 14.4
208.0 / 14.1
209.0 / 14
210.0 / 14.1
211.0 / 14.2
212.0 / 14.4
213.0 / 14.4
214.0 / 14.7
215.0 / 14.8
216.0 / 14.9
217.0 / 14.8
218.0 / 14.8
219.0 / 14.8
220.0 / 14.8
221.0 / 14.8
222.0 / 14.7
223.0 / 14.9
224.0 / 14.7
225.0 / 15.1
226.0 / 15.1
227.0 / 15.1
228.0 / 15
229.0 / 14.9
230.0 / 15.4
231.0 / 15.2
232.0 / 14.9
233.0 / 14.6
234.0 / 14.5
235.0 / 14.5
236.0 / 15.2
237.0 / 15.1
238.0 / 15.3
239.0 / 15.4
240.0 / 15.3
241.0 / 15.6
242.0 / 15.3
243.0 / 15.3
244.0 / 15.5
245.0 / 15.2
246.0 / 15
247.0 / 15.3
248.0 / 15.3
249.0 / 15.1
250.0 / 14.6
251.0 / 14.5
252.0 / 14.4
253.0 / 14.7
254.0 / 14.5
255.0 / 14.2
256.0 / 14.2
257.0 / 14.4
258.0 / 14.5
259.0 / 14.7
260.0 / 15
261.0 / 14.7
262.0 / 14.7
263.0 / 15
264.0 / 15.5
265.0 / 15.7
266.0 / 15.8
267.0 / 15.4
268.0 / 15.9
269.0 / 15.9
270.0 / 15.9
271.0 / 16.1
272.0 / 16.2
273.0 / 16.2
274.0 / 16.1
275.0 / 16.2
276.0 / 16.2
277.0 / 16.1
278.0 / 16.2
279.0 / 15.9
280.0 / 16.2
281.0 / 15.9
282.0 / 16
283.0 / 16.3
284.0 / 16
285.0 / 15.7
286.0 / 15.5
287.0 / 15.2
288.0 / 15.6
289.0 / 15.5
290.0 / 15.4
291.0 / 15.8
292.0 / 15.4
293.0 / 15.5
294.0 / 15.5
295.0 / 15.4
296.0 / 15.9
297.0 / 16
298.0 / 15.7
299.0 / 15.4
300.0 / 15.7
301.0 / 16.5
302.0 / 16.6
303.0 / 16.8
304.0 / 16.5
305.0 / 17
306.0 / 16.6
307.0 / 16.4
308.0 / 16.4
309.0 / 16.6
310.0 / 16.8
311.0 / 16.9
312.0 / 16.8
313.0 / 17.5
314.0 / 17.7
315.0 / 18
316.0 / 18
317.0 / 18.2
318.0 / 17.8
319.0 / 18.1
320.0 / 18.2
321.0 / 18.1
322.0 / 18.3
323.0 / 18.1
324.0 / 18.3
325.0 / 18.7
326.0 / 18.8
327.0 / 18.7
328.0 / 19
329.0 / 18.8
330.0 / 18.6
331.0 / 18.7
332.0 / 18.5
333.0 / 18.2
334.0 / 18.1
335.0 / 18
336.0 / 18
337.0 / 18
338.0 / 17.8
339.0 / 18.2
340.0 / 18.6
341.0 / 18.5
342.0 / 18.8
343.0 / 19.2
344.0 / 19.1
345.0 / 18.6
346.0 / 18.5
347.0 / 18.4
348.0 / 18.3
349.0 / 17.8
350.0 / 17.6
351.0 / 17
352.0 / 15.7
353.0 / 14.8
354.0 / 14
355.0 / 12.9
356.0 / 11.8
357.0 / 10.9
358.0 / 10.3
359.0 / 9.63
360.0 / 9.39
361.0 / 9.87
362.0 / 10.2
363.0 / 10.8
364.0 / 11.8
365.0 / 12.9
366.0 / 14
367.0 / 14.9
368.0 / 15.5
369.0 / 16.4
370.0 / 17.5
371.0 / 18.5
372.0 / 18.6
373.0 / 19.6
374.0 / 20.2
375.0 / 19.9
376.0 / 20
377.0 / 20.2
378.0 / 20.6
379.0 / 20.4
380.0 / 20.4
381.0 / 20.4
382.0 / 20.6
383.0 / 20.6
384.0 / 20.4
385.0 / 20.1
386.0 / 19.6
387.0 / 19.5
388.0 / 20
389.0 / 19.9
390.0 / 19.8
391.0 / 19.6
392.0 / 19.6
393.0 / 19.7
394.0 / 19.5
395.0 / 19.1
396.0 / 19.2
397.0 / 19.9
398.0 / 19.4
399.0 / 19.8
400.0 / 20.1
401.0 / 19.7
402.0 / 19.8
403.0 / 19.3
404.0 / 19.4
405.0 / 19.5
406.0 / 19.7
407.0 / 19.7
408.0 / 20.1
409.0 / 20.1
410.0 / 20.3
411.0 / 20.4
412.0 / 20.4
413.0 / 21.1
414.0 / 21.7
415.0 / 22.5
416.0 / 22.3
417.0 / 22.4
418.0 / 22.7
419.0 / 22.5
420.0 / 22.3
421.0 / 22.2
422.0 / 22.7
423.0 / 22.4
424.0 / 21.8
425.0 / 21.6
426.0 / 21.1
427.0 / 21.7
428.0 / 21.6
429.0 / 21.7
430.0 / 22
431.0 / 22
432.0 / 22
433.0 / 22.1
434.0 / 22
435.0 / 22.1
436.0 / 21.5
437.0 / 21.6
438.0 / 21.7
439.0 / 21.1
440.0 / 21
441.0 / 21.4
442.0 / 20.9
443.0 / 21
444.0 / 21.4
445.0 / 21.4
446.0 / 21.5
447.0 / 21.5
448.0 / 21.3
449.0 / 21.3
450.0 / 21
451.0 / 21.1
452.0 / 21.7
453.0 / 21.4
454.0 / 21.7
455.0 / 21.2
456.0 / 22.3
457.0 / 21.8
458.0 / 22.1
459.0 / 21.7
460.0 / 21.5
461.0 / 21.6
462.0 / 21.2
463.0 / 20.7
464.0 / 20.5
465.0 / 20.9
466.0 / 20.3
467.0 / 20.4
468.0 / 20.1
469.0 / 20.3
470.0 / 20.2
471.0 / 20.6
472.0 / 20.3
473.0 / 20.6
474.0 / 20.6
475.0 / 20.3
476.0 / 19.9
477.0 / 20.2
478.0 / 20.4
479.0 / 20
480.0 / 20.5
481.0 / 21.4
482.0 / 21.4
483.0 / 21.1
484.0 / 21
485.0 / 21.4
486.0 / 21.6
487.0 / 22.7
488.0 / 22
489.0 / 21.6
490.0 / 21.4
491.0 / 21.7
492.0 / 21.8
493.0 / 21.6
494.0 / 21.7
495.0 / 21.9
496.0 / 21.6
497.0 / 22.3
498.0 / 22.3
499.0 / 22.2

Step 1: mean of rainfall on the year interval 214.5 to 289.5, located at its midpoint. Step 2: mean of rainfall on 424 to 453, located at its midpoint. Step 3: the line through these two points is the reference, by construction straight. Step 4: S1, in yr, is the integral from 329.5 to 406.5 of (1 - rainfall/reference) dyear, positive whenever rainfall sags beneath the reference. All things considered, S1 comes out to 6.10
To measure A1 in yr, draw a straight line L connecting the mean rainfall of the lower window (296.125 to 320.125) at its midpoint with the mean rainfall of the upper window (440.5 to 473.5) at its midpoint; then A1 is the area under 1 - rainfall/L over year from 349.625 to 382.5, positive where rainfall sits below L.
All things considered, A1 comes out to 5.15 yr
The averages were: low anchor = 16.9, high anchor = 21.1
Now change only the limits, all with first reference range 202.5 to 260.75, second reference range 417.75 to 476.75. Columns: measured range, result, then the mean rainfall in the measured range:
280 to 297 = 0.87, 15.7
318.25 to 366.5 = 4.65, 16.4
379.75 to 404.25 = -0.17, 19.8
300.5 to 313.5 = 0.28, 16.7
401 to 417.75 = -0.28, 20.6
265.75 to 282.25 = 0.08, 16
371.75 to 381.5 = -0.43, 20.1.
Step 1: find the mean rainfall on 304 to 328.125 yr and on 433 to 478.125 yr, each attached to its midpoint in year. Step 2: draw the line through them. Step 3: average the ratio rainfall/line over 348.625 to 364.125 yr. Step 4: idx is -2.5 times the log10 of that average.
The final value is 0.41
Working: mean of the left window 17.7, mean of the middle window 12.8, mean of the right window 21.1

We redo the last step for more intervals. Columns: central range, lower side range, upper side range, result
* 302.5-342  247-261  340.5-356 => -0.09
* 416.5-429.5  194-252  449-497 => -0.11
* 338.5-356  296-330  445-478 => 0.06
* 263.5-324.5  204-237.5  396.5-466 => 0.04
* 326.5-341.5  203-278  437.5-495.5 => -0.05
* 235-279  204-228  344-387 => -0.01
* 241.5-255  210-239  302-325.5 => 0.04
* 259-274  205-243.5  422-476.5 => 0.03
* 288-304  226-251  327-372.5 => -0.02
